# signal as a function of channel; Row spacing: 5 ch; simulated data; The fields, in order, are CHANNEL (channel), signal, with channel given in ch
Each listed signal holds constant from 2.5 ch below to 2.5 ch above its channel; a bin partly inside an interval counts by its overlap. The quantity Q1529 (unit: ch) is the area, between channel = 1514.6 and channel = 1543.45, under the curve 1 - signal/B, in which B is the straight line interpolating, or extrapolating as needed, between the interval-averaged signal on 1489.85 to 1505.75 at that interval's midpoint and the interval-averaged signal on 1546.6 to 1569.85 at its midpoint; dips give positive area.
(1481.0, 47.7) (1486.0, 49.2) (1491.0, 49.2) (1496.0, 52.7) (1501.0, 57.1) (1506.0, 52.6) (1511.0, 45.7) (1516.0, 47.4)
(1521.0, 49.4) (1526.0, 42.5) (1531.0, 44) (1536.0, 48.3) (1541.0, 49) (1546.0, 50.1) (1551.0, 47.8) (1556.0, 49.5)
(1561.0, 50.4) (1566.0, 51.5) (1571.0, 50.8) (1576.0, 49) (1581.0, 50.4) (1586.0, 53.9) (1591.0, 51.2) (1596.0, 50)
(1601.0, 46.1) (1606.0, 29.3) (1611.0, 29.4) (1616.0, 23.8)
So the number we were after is 2.7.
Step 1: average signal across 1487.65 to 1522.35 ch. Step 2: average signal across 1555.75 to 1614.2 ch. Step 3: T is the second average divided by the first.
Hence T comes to 0.92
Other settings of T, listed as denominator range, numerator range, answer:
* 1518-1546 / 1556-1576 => 1.08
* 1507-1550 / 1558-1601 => 1.07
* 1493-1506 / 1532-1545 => 0.89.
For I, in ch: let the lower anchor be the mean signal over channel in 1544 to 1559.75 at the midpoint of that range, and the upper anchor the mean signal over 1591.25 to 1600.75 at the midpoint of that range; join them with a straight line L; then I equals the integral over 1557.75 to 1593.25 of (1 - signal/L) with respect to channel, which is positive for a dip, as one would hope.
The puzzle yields -1.2 ch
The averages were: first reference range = 49.2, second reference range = 49.4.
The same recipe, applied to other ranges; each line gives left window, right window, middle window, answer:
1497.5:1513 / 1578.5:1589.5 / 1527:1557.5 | 2.50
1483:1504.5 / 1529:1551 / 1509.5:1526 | 1.00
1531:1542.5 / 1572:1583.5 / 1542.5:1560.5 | -0.32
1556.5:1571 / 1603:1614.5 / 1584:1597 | -4.69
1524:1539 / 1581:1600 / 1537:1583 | -1.71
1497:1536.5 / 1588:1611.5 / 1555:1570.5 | -1.86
